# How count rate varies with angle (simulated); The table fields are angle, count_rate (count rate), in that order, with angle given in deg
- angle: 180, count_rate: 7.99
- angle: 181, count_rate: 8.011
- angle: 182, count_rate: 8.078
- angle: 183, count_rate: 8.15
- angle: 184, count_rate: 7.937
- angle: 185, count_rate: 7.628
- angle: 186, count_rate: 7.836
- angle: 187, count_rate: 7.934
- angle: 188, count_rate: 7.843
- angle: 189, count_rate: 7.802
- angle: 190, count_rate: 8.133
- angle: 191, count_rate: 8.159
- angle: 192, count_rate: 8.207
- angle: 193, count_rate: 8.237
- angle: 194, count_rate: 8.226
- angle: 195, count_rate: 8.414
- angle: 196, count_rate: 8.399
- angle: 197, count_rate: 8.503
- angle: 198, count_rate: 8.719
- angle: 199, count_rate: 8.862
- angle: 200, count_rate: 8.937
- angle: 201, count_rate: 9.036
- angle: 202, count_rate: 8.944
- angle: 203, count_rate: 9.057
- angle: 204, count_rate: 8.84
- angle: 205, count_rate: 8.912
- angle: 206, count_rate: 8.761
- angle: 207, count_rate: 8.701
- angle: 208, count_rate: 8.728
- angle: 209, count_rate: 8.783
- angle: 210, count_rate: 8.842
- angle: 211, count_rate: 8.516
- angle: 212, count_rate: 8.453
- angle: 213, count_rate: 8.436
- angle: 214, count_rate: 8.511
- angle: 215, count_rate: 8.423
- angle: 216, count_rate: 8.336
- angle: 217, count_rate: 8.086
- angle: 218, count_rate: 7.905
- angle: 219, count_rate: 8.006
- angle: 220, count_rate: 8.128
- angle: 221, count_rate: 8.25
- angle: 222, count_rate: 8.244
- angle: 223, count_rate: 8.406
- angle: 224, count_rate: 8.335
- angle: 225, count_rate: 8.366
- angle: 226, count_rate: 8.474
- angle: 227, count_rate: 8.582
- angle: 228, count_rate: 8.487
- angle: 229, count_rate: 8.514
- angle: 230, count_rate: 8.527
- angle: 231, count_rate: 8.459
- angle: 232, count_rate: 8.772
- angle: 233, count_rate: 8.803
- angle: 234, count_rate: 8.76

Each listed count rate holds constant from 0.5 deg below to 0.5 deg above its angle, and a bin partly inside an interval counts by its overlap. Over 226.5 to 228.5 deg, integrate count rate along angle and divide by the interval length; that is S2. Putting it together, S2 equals 8.53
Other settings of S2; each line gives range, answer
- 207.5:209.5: 8.76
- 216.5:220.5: 8.03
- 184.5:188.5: 7.81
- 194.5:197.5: 8.44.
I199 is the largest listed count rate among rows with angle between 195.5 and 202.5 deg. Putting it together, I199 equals 9.036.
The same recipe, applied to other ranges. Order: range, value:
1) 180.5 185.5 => 8.15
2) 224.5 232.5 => 8.772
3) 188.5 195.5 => 8.414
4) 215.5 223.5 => 8.406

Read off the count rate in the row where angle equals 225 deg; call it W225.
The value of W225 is 8.366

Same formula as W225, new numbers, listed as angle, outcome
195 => 8.414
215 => 8.423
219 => 8.006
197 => 8.503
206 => 8.761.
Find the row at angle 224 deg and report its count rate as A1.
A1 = 8.335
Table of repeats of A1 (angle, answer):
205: 8.912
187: 7.934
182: 8.078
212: 8.453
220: 8.128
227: 8.582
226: 8.474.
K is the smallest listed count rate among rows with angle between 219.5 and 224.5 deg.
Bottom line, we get 8.128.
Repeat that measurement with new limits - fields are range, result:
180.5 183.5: 8.011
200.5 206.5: 8.761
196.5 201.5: 8.503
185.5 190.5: 7.802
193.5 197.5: 8.226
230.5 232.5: 8.459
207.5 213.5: 8.436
